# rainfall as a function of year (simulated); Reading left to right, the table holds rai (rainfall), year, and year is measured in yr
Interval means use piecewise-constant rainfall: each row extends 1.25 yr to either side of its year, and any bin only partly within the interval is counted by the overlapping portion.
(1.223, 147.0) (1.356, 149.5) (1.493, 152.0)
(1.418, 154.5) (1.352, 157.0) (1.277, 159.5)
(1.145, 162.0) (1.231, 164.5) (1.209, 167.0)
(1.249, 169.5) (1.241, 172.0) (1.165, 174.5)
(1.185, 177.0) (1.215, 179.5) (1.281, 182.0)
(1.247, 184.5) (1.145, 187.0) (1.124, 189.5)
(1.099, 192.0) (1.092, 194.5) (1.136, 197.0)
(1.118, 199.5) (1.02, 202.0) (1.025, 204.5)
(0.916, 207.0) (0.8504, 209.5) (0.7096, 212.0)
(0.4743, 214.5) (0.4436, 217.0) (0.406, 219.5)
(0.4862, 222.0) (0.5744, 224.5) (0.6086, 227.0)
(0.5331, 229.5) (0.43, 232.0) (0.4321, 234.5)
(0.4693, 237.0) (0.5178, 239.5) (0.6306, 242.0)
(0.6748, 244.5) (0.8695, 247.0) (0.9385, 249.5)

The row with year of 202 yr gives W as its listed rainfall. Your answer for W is 1.02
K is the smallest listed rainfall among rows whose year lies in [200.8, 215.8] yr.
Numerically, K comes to 0.4743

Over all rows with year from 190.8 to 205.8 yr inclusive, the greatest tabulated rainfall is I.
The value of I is 1.136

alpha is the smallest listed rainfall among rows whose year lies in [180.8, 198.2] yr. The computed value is 1.092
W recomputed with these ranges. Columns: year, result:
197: 1.136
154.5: 1.418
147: 1.223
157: 1.352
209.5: 0.8504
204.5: 1.025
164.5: 1.231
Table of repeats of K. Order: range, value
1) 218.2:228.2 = 0.406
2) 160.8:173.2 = 1.145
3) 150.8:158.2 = 1.352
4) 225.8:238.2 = 0.43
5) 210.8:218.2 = 0.4436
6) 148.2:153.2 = 1.356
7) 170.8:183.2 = 1.165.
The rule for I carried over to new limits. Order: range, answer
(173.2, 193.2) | 1.281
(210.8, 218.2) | 0.7096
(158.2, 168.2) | 1.277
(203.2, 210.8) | 1.025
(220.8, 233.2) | 0.6086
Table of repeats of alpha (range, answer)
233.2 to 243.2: 0.4321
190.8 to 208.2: 0.916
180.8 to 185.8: 1.247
